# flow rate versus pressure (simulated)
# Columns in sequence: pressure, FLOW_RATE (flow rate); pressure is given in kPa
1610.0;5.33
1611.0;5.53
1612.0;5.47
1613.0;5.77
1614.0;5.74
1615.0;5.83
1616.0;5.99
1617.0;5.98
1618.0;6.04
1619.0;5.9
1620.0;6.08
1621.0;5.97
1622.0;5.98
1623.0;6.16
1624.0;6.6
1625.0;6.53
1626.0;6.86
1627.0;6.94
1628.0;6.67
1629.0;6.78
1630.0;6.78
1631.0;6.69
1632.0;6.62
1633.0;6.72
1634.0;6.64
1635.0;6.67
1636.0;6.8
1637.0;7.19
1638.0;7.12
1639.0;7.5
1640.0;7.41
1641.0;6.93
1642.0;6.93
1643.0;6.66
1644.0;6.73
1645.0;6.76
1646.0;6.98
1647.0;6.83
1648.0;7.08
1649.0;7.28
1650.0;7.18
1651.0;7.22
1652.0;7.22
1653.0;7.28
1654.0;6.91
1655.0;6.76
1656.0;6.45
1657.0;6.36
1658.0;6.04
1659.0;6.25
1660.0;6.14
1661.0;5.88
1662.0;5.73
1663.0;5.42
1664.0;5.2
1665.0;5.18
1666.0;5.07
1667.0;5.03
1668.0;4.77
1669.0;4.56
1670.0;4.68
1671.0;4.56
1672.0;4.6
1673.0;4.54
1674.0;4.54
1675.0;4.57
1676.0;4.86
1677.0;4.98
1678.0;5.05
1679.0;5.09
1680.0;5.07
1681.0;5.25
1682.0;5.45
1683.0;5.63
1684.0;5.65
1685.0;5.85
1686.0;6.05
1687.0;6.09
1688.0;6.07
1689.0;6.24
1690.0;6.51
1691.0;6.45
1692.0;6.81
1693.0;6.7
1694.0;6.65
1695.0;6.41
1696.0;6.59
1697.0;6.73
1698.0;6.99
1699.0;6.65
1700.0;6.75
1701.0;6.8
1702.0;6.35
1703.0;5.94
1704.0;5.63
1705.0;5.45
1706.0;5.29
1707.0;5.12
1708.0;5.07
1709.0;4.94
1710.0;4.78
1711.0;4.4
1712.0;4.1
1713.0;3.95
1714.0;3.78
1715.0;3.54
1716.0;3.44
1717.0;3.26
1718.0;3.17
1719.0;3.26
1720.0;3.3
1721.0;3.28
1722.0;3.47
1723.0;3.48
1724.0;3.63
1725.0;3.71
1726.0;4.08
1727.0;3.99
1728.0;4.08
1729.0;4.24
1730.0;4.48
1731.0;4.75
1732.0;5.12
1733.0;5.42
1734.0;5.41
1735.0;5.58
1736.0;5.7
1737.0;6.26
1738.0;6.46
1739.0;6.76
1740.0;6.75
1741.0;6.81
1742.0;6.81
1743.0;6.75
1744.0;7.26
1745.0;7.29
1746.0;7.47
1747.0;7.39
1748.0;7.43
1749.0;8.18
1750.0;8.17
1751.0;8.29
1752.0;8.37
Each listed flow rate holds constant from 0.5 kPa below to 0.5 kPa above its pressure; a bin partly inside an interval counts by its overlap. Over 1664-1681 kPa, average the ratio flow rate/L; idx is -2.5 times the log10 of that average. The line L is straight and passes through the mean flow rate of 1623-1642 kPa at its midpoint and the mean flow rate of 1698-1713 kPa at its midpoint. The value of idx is 0.25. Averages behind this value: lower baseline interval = 6.84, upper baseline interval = 5.52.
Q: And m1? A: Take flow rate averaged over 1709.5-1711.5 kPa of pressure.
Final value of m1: 4.59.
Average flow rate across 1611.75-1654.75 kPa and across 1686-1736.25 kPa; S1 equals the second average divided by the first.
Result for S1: 0.8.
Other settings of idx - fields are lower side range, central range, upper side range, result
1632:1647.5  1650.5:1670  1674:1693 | 0.07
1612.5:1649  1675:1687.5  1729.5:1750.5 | 0.21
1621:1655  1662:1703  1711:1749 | 0.05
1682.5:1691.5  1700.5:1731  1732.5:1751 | 0.43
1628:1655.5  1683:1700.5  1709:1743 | -0.15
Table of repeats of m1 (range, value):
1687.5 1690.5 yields 6.27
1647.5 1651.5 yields 7.19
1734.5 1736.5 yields 5.64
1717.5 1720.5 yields 3.24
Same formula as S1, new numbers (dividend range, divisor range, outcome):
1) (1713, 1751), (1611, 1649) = 0.80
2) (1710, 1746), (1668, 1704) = 0.84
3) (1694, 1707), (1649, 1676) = 1.10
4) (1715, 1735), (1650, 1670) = 0.67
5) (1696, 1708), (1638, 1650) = 0.87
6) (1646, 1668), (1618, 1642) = 0.94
